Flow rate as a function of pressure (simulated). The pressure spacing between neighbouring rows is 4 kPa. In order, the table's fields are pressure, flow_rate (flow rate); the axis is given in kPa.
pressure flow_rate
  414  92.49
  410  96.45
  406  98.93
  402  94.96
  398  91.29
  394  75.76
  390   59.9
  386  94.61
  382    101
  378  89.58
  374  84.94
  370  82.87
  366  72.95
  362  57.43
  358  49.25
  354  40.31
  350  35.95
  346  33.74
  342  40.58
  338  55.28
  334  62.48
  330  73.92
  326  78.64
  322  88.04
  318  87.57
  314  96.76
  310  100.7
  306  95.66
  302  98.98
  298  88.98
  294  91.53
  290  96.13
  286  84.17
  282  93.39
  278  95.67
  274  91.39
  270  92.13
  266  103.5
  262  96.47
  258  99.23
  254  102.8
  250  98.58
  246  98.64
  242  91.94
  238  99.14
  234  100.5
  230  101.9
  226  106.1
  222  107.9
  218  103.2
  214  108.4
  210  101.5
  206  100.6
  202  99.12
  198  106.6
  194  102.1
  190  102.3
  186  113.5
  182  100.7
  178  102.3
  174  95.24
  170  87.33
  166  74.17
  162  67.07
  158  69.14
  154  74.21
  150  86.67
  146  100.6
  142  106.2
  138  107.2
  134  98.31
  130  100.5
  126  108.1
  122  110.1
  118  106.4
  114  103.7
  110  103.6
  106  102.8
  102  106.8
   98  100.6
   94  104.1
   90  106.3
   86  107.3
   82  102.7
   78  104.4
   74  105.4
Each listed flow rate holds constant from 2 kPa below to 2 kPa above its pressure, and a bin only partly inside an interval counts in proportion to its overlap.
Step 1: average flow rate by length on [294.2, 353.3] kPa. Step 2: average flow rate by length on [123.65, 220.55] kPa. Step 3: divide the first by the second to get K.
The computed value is 0.76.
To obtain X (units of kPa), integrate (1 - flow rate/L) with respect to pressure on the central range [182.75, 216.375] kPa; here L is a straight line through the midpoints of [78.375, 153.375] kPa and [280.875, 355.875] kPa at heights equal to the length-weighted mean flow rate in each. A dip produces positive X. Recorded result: -4.55 kPa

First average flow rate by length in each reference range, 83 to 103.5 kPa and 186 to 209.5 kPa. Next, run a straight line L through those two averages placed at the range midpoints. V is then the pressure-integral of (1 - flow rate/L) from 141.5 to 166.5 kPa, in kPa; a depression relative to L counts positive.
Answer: 5.3 kPa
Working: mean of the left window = 105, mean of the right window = 103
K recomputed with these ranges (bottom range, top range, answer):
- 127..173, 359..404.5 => 0.92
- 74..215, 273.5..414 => 0.80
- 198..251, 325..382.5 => 0.62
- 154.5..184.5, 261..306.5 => 1.10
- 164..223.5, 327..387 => 0.65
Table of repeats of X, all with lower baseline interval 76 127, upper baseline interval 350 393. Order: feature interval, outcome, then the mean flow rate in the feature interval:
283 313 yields -4.9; 93.8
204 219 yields -2.0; 103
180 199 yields -2.2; 105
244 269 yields -4.0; 99.6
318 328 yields -0.8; 84.2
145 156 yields 1.5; 85.9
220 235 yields -2.5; 104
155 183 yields 3.6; 84.2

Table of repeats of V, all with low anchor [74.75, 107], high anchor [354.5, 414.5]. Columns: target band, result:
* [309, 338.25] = 1.7 kPa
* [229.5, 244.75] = -0.8 kPa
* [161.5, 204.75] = 0.3 kPa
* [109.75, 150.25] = -0.8 kPa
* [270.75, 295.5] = -0.7 kPa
